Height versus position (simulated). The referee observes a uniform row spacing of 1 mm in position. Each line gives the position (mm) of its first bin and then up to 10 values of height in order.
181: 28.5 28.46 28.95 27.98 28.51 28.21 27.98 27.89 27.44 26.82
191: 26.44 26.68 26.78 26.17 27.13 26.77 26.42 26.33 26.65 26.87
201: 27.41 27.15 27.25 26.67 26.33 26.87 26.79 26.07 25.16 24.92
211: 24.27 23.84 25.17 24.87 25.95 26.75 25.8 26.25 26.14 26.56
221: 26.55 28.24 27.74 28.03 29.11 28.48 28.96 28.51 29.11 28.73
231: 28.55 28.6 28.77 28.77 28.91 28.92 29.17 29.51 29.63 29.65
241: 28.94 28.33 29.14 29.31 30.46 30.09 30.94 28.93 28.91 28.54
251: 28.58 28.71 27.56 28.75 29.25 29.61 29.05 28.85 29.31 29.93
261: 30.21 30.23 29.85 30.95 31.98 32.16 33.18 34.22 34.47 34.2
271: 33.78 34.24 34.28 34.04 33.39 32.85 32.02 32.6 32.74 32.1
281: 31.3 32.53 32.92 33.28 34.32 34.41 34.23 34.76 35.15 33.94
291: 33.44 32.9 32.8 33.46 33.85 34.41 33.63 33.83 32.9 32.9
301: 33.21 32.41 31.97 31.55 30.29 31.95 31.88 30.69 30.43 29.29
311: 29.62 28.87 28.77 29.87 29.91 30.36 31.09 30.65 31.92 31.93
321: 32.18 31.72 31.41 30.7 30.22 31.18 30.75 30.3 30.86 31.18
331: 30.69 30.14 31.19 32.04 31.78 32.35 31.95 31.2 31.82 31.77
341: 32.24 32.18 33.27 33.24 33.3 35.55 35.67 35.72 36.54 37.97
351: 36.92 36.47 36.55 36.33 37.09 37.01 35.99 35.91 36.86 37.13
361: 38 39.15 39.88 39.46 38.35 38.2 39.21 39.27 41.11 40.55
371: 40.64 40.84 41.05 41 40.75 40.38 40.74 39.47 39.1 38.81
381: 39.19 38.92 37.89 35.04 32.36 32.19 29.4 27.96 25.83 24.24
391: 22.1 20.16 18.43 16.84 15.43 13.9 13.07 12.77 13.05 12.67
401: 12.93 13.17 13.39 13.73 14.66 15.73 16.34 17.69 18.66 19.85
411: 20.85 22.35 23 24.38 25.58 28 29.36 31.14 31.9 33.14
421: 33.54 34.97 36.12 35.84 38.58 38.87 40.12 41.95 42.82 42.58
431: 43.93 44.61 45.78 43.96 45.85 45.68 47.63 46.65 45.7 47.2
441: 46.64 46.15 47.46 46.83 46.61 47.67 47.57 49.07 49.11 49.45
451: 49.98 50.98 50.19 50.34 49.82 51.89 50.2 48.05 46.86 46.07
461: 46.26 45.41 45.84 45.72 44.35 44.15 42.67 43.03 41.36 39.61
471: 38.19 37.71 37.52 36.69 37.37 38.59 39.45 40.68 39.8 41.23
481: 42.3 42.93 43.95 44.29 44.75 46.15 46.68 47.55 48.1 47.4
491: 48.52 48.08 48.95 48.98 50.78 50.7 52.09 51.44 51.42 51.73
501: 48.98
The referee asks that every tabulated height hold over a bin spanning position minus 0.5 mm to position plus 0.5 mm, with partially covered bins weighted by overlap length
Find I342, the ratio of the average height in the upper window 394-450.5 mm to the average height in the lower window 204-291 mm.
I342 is 1.09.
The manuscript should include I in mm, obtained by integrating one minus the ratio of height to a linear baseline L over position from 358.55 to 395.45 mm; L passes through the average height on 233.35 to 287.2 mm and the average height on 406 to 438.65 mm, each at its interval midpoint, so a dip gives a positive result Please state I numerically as -1.9 mm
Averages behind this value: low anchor 31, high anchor 33.9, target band 34.8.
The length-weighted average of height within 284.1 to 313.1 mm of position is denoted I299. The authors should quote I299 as 32.5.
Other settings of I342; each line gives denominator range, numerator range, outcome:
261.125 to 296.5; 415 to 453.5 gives 1.28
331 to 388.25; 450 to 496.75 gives 1.24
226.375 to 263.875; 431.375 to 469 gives 1.61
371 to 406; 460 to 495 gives 1.62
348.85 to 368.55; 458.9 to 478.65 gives 1.11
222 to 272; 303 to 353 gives 1.07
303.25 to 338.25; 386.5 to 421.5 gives 0.67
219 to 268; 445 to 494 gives 1.54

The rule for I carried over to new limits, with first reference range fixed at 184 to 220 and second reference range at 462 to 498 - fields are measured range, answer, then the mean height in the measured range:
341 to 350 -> 0.3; 34.5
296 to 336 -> 2.9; 31.2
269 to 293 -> -1.5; 33.5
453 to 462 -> -1.3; 48.6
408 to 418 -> 4.1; 23.6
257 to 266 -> 0.0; 30.2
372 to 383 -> -0.7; 39.9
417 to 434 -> 0.9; 38.4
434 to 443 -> -1.1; 46.4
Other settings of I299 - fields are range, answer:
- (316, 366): 33.8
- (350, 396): 34.9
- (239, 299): 31.7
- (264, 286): 33.1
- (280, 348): 32.1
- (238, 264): 29.3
